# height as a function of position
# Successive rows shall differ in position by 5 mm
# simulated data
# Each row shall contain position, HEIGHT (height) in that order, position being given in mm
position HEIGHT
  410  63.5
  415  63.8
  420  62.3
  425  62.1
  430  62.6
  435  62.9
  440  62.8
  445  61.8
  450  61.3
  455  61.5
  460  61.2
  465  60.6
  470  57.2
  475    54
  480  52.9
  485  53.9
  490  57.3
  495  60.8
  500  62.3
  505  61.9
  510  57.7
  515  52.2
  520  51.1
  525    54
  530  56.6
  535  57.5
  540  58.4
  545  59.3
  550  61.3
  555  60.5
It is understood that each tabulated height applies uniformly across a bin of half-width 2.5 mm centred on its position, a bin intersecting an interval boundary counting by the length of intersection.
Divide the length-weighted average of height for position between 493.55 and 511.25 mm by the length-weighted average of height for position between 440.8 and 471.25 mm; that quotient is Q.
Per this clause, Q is 1.00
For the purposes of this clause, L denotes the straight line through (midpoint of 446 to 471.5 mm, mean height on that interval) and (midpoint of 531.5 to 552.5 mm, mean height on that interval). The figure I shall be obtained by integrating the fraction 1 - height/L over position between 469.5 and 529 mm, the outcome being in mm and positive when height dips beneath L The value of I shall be 3.5 mm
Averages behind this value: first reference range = 60.6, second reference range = 59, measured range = 56.3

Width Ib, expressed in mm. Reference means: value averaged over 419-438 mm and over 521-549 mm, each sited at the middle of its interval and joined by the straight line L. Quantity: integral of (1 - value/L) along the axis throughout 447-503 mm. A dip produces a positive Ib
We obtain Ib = 1.5 mm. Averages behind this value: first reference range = 62.5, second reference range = 57.1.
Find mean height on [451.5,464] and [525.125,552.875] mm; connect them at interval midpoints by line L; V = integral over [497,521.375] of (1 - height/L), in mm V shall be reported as 0.8 mm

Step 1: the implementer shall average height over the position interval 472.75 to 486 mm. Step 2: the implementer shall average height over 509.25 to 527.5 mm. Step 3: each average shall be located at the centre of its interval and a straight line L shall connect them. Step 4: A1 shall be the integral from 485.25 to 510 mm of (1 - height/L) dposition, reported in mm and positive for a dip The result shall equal -2.9 mm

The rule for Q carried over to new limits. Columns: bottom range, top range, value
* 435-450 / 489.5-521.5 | 0.93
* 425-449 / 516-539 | 0.88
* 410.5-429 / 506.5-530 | 0.87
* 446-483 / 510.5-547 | 0.95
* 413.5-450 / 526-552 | 0.93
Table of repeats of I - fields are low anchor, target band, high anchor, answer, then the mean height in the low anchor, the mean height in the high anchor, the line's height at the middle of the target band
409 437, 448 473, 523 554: 0.4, 62.8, 58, 61.3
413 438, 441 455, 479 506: -0.1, 62.7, 58.3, 61.2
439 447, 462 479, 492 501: 1.3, 62.2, 61.2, 61.7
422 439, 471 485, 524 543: 1.4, 62.5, 56.9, 59.9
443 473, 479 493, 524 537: 0.9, 60.5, 56.2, 58.8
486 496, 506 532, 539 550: 1.8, 58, 59.5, 58.8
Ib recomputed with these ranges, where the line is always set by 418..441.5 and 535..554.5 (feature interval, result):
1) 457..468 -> 0.16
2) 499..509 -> -0.14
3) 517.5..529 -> 1.33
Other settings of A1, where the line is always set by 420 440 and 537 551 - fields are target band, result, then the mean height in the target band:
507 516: 0.7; 55.8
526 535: 0.5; 56.4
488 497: 0.3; 59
